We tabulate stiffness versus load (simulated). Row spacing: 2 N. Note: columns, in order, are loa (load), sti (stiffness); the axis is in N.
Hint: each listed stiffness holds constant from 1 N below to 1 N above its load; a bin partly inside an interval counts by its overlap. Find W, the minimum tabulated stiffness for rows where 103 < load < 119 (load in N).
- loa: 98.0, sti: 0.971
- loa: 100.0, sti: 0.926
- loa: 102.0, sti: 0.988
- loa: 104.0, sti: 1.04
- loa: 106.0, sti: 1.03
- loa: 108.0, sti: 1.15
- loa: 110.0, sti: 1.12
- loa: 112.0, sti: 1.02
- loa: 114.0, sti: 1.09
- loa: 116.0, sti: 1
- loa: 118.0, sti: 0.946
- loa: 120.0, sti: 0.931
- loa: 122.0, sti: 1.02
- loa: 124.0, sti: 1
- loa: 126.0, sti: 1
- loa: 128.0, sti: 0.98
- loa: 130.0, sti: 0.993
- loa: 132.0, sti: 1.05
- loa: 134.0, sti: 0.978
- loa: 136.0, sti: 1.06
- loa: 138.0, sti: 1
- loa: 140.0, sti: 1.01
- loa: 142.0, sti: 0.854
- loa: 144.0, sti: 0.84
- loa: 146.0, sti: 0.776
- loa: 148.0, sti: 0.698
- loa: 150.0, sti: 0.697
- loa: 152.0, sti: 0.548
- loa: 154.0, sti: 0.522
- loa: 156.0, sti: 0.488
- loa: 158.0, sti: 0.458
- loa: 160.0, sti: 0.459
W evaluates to 0.946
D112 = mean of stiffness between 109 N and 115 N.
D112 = 1.08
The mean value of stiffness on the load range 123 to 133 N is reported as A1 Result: 1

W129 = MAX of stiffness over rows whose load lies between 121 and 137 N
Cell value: 1.06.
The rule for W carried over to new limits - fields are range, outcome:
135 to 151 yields 0.697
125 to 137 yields 0.978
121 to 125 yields 1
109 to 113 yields 1.02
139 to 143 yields 0.854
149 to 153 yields 0.548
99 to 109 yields 0.926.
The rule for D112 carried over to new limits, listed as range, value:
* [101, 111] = 1.07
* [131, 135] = 1.01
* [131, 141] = 1.02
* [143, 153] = 0.712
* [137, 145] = 0.926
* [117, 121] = 0.939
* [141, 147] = 0.823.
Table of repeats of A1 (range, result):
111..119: 1.01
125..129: 0.99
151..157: 0.519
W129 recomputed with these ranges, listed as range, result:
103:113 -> 1.15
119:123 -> 1.02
